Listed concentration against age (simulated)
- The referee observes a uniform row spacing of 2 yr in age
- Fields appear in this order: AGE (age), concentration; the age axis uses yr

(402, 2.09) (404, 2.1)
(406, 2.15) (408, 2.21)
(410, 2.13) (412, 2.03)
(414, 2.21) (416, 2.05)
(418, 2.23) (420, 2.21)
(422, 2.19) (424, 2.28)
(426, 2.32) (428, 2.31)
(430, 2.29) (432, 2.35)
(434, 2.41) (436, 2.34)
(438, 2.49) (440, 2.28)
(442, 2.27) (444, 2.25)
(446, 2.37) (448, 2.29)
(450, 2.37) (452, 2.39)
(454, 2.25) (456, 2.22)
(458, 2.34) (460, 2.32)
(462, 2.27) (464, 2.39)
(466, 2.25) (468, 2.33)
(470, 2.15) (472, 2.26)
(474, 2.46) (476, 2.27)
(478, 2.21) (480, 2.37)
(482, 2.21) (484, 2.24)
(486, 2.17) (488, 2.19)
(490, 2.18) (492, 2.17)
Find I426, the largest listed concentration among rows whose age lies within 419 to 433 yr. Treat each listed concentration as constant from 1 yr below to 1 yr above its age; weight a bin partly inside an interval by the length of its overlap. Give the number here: 2.35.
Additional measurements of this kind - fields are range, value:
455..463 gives 2.34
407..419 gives 2.23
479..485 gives 2.37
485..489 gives 2.19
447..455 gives 2.39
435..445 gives 2.49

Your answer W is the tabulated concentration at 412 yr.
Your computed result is 2.03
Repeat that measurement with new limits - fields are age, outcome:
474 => 2.46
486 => 2.17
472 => 2.26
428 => 2.31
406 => 2.15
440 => 2.28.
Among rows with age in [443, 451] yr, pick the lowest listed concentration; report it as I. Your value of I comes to 2.25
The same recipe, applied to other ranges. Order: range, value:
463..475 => 2.15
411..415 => 2.03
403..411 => 2.1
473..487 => 2.17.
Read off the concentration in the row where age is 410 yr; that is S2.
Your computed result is 2.13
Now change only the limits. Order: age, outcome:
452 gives 2.39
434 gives 2.41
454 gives 2.25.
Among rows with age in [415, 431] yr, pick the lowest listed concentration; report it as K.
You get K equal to 2.05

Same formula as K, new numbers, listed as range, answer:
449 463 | 2.22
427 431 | 2.29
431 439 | 2.34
